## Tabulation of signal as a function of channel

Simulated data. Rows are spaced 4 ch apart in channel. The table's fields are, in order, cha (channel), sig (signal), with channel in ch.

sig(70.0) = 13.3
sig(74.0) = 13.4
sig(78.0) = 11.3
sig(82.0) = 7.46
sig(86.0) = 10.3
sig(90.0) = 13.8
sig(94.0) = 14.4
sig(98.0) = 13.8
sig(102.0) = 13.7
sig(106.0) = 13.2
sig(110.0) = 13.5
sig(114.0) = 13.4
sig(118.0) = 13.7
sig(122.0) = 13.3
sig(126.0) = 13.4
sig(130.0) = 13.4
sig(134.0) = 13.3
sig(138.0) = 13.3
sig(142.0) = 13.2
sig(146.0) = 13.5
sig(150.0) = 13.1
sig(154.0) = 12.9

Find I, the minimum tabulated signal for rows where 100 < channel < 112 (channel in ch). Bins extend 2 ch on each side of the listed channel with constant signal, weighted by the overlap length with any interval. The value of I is 13.2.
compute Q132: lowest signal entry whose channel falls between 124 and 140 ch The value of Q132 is 13.3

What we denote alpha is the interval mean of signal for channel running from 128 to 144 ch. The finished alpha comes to 13.3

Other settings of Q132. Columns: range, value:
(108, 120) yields 13.4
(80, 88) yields 7.46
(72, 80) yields 11.3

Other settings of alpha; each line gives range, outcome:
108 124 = 13.5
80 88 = 8.88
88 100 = 14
